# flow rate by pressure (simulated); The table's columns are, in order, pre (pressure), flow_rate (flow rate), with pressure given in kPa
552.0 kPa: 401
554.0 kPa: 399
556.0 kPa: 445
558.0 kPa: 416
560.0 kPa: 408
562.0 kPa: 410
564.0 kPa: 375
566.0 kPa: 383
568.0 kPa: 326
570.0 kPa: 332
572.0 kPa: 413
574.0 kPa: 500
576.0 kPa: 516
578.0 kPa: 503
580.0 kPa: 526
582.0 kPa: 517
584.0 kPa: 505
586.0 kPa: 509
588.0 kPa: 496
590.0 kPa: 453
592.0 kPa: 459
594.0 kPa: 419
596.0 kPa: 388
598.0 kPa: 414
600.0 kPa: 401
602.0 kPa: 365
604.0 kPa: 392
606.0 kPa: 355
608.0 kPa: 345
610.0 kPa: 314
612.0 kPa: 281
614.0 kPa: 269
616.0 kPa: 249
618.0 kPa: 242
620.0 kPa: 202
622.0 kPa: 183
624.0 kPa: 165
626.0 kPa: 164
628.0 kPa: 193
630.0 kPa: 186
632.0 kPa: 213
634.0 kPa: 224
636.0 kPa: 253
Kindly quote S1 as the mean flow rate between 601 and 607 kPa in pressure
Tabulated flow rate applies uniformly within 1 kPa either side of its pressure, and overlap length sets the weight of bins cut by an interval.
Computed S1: 371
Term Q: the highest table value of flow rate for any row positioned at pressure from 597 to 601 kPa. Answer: 414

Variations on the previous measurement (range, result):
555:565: 445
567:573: 413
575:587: 526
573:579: 516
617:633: 242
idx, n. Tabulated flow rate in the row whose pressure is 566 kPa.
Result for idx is 383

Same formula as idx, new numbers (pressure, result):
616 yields 249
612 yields 281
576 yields 516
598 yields 414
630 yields 186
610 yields 314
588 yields 496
